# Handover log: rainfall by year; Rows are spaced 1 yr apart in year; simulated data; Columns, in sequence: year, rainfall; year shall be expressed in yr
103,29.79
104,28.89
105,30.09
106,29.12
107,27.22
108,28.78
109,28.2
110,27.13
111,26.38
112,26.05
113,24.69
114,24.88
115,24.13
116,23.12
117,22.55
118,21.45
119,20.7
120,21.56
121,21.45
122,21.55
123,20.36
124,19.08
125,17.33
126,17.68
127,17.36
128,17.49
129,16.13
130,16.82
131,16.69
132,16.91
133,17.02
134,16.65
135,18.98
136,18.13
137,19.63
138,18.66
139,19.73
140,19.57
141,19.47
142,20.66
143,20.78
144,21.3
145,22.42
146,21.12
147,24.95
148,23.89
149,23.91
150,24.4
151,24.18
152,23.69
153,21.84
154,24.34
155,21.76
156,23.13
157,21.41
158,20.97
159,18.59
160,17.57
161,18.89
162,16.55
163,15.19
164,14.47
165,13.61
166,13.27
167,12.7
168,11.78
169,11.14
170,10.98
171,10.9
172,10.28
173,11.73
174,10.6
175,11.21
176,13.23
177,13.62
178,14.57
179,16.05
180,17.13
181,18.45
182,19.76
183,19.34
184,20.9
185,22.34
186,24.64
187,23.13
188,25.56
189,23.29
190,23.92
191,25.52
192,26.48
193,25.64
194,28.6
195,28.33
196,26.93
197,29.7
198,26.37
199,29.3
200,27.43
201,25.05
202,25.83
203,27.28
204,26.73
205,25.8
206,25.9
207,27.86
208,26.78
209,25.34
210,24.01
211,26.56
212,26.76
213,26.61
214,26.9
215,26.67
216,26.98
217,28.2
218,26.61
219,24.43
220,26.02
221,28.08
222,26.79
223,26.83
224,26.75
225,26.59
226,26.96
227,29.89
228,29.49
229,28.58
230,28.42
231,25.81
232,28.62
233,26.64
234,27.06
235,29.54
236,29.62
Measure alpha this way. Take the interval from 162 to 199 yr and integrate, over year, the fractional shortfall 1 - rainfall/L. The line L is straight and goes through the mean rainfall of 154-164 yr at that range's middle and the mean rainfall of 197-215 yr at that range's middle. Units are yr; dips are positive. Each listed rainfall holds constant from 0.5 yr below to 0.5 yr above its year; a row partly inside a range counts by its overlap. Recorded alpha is 6.9 yr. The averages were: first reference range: 19.3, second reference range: 26.6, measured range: 18.8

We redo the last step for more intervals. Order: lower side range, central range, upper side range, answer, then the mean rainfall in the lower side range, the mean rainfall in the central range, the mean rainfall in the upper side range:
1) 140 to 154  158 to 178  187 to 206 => 8.61 yr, 22.5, 13.7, 26.4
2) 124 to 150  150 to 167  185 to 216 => 1.83 yr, 19.4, 19.3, 26.2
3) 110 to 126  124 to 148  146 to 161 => 3.54 yr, 22.4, 19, 22.3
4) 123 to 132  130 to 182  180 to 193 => 5.01 yr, 17.5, 17.8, 22.7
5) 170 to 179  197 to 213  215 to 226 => -3.59 yr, 12.2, 26.6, 26.7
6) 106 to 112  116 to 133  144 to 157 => 4.47 yr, 27.5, 19.1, 23.2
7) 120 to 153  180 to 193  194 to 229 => 1.06 yr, 20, 22.7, 27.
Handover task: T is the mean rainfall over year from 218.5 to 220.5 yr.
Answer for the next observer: 25.2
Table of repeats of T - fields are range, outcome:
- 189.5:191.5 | 24.7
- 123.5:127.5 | 17.9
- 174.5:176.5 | 12.2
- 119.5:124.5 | 20.8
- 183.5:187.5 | 22.8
